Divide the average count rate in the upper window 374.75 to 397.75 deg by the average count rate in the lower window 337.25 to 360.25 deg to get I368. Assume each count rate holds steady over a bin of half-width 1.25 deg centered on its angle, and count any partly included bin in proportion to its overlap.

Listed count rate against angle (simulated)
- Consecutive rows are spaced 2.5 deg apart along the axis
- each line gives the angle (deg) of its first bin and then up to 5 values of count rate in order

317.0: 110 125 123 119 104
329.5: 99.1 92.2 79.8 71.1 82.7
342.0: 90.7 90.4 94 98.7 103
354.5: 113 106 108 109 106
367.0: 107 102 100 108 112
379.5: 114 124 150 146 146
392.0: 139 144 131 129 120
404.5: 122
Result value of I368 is 1.4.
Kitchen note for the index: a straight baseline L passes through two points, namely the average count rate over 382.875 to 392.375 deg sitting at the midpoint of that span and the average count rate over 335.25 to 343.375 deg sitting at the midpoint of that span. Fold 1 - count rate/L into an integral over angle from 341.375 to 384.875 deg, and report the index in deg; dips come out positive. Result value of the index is 1.8 deg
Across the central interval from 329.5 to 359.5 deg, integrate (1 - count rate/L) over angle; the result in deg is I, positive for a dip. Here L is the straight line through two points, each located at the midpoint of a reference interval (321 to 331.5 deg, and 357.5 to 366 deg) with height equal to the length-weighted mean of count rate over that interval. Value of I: 4.07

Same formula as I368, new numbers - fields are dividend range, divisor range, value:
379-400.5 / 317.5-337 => 1.32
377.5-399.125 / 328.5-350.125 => 1.53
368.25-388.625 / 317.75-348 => 1.23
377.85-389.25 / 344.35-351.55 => 1.40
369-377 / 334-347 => 1.25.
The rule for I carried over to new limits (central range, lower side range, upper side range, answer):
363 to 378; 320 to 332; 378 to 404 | 2.44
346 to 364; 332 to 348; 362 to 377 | -1.72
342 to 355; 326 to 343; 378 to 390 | 0.43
